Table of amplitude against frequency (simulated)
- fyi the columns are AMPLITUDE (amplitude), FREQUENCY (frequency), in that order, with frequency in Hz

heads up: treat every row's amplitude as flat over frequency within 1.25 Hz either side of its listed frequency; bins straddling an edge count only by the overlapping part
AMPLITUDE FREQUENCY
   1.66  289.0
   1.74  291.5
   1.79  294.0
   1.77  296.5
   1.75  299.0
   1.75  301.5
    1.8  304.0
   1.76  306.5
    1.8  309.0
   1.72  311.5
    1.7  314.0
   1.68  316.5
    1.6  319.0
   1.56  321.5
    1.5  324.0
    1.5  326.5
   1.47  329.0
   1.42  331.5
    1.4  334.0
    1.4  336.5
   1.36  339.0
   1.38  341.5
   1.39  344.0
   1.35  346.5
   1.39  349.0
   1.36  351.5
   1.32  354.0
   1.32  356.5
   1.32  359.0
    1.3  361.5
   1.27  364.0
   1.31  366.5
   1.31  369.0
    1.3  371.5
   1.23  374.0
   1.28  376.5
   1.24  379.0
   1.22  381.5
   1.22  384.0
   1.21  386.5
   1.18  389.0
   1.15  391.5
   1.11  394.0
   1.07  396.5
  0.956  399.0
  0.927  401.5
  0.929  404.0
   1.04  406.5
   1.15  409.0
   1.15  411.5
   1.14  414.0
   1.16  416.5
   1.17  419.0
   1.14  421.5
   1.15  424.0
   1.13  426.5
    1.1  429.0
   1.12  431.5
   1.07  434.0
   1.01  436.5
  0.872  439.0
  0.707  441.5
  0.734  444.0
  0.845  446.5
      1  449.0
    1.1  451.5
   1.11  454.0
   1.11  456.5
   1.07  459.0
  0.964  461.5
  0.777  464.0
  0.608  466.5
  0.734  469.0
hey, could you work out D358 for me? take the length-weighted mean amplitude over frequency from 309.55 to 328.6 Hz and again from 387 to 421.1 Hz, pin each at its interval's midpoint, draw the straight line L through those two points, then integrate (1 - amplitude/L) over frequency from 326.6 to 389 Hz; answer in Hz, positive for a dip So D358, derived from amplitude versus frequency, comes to 2.1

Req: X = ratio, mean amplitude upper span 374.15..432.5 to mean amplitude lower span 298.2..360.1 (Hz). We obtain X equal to 0.74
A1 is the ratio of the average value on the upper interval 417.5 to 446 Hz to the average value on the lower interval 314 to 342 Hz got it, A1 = 0.68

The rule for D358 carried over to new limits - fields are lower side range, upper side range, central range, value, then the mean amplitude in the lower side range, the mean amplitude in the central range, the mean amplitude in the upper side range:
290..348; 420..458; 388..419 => 2.6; 1.59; 1.08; 1.01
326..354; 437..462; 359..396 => 0.2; 1.4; 1.24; 0.953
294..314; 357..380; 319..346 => 1.9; 1.76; 1.44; 1.29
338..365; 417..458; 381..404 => 1.8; 1.34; 1.1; 1.03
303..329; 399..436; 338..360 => 1.7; 1.65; 1.35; 1.09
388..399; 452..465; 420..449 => 1.7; 1.11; 0.991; 1.02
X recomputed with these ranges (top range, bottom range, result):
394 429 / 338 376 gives 0.82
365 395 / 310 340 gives 0.81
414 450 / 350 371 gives 0.78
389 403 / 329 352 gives 0.76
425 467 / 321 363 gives 0.69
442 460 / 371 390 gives 0.80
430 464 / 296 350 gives 0.62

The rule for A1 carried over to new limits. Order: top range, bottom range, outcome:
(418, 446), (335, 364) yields 0.75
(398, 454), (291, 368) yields 0.68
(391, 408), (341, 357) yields 0.75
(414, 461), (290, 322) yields 0.60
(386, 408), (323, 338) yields 0.73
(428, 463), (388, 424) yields 0.90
